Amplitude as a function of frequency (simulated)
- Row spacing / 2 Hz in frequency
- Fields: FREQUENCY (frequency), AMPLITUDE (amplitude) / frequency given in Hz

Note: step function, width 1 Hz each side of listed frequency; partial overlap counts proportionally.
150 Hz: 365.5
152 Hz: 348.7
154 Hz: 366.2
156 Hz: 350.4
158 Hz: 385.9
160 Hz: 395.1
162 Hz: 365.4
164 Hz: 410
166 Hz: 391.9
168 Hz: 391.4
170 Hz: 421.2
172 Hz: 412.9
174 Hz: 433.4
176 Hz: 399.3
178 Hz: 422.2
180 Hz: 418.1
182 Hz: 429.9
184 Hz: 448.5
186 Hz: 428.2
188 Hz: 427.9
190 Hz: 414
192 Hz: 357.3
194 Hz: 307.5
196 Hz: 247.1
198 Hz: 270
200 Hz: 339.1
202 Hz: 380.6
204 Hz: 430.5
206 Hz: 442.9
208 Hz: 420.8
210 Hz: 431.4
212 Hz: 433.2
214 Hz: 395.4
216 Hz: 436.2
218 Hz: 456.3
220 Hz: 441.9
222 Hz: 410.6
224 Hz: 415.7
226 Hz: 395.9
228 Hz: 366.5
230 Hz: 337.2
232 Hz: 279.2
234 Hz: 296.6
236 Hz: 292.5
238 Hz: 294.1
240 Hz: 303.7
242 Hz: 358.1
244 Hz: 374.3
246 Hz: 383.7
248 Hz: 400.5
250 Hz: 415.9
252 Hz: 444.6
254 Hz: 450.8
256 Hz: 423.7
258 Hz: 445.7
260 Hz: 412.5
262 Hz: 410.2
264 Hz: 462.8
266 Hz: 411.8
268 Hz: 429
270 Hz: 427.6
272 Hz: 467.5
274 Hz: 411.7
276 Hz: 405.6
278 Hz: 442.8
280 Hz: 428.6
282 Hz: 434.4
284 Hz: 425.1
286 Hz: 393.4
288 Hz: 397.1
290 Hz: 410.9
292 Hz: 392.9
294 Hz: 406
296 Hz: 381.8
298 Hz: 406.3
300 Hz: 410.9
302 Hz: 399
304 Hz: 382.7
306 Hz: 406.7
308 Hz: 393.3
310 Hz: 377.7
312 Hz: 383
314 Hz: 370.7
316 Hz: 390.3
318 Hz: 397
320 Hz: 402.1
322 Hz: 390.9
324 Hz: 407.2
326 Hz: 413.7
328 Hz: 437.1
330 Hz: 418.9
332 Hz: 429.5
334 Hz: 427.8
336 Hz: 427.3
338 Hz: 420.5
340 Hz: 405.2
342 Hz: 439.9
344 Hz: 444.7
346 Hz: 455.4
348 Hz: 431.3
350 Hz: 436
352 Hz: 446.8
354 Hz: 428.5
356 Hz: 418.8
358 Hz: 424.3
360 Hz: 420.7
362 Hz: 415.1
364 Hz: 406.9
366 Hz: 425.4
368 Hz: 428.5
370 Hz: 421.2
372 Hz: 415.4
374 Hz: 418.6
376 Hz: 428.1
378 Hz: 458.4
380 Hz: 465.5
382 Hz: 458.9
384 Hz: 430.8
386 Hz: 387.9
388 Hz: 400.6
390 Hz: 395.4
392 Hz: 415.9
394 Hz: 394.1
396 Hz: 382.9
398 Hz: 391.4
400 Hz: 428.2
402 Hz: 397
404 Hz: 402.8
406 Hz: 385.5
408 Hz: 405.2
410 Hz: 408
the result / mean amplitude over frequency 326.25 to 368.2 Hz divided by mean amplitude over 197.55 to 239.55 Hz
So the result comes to 1.1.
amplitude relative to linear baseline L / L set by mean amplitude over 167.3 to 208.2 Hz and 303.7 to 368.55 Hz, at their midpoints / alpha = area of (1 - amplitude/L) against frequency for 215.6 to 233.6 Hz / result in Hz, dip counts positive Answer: 0.4 Hz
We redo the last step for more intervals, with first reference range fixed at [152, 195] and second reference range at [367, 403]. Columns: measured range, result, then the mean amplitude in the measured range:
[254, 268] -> -0.81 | 430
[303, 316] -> 0.78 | 386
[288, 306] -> 0.45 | 399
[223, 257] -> 3.15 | 367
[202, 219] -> -1.13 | 428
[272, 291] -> -0.53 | 419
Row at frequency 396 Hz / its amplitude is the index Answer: 382.9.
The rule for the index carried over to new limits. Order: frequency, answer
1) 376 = 428.1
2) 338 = 420.5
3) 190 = 414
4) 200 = 339.1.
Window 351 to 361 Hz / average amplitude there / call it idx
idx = 428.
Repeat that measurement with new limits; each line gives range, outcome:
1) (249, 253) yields 430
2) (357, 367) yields 418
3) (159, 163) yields 380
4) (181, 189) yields 434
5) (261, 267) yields 428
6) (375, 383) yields 453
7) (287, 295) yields 402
